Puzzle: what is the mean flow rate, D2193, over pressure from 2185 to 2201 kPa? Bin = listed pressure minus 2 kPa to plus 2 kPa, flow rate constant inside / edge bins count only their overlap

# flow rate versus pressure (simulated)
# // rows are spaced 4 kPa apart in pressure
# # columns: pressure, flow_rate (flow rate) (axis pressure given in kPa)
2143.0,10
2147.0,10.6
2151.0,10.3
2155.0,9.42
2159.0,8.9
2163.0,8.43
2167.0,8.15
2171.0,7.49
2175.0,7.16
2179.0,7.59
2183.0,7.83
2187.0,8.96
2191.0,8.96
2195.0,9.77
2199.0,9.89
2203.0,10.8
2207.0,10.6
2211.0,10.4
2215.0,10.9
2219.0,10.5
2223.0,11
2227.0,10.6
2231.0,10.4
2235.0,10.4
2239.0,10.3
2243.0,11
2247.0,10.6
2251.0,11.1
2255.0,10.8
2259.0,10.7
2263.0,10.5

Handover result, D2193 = 9.39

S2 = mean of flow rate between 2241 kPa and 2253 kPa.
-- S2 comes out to 10.9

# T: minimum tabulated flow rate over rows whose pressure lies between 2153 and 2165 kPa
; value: 8.43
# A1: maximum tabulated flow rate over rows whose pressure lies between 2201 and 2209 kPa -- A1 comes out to 10.8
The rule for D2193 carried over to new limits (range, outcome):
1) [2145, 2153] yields 10.4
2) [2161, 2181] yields 7.76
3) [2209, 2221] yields 10.6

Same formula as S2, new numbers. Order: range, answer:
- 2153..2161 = 9.16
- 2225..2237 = 10.5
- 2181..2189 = 8.39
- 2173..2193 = 8.1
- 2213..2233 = 10.7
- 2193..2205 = 10.2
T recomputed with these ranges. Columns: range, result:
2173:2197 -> 7.16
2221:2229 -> 10.6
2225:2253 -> 10.3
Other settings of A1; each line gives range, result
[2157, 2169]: 8.9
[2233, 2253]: 11.1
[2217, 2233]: 11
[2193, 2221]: 10.9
